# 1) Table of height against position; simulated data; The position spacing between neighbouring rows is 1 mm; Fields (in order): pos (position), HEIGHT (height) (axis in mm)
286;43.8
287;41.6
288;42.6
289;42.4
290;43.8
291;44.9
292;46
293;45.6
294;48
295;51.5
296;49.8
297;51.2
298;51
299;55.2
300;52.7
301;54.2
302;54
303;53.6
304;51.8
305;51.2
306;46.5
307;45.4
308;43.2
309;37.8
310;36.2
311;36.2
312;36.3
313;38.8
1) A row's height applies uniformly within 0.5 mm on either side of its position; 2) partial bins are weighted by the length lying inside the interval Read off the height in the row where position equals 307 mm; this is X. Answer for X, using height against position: 45.4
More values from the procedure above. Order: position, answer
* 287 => 41.6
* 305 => 51.2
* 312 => 36.3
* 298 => 51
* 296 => 49.8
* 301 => 54.2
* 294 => 48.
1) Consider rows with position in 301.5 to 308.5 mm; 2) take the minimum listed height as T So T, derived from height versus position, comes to 43.2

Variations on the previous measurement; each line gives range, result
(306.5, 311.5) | 36.2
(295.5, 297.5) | 49.8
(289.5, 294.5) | 43.8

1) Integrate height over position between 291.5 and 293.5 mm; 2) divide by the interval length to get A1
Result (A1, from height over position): 45.8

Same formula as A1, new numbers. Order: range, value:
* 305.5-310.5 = 41.8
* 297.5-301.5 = 53.3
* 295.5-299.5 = 51.8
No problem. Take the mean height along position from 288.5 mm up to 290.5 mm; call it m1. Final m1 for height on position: 43.1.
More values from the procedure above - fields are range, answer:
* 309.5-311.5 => 36.2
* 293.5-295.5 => 49.8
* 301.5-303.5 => 53.8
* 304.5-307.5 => 47.7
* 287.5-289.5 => 42.5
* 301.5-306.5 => 51.4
